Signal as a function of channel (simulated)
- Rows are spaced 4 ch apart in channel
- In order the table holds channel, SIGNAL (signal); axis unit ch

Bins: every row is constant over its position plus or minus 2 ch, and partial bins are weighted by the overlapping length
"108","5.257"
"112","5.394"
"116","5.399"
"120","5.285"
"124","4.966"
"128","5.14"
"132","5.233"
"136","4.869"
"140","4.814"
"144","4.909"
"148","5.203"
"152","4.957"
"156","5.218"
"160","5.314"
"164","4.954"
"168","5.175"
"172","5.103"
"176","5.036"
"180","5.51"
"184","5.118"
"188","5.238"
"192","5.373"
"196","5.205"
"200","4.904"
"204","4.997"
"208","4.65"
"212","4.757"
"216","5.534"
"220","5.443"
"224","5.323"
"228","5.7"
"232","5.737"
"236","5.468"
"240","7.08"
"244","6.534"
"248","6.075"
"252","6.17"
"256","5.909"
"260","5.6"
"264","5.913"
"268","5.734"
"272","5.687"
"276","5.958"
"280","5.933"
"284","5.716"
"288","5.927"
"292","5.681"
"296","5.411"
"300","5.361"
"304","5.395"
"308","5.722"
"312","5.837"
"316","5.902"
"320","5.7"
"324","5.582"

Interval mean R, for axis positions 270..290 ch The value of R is 5.84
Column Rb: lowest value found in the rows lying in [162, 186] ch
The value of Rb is 4.954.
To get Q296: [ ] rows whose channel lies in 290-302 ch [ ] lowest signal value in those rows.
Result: 5.361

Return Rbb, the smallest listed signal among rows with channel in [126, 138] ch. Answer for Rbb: 4.869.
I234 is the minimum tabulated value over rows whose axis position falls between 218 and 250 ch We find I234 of 5.323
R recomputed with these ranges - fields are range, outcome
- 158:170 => 5.15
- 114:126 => 5.22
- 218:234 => 5.55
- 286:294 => 5.8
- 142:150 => 5.06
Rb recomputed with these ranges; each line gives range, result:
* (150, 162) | 4.957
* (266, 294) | 5.681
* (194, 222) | 4.65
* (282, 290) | 5.716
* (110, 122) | 5.285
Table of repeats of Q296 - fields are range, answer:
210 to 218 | 4.757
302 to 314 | 5.395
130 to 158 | 4.814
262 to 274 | 5.687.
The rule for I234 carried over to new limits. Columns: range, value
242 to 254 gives 6.075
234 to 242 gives 5.468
